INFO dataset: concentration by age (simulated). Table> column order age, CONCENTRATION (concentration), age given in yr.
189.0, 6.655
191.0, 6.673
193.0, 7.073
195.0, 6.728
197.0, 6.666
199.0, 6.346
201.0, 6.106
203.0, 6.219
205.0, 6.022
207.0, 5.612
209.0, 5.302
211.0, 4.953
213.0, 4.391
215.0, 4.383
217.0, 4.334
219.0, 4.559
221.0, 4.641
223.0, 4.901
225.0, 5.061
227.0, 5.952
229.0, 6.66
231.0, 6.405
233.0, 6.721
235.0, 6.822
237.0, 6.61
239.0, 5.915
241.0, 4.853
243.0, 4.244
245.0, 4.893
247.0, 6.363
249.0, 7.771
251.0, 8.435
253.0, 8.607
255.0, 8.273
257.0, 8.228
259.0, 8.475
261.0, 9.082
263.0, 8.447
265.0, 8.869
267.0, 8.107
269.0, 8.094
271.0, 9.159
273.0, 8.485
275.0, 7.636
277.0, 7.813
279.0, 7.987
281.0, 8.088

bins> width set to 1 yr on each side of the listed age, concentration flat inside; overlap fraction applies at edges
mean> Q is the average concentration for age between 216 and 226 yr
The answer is 4.7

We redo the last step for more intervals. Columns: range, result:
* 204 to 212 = 5.47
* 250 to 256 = 8.44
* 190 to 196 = 6.82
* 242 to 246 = 4.57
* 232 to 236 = 6.77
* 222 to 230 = 5.64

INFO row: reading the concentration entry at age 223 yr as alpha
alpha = 4.901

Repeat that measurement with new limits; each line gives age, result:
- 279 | 7.987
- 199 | 6.346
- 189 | 6.655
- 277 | 7.813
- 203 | 6.219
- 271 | 9.159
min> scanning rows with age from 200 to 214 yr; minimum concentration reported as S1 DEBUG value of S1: 4.391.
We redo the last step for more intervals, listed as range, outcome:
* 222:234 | 4.901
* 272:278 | 7.636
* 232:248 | 4.244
